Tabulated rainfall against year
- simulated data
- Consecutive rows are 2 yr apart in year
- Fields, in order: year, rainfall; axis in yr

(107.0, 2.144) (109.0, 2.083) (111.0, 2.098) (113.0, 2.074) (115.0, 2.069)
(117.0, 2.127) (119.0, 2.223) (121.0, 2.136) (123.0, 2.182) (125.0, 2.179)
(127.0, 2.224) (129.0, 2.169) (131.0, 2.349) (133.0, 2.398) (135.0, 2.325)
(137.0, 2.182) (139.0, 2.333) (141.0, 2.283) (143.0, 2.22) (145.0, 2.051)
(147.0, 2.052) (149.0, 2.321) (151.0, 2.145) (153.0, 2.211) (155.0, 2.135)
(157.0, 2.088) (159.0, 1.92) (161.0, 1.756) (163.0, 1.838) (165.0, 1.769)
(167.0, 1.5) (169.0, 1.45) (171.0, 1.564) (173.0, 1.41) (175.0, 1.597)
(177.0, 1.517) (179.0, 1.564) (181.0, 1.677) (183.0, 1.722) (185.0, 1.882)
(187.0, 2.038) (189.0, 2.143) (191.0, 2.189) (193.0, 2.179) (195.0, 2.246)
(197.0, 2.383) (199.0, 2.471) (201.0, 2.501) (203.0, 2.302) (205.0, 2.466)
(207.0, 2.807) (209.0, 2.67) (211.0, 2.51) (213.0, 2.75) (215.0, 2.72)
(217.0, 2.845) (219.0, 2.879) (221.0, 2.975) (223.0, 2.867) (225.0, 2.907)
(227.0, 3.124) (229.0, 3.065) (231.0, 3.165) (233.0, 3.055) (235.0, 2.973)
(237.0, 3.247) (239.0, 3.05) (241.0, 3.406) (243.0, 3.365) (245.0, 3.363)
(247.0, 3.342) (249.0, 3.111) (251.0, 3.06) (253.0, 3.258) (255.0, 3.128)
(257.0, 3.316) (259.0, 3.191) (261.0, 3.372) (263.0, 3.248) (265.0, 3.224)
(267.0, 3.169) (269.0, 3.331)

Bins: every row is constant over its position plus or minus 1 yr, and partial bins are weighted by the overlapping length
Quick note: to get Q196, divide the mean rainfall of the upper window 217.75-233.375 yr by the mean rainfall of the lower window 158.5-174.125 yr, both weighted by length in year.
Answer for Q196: 1.8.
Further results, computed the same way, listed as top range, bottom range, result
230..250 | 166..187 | 1.99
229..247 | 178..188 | 1.80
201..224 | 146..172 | 1.42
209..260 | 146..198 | 1.61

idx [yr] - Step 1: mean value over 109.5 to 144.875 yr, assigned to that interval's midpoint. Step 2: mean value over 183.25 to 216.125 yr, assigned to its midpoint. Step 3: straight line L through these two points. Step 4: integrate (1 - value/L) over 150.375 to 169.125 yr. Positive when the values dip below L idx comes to 3.16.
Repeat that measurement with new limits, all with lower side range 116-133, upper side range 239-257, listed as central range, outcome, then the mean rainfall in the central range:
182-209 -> 5.19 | 2.27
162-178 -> 6.23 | 1.58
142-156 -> 1.47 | 2.16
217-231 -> 0.33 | 2.97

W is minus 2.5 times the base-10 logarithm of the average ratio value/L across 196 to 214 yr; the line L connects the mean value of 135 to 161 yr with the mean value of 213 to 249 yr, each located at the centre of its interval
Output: 0.10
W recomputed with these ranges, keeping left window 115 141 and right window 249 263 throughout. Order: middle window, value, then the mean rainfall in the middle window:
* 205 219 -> 0.065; 2.71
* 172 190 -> 0.461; 1.73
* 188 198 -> 0.221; 2.23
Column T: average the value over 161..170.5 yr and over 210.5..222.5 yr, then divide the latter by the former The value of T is 1.70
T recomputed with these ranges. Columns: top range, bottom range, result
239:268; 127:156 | 1.46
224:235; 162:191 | 1.79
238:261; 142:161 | 1.54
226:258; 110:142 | 1.44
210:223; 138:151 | 1.26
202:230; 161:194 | 1.58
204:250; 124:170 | 1.43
